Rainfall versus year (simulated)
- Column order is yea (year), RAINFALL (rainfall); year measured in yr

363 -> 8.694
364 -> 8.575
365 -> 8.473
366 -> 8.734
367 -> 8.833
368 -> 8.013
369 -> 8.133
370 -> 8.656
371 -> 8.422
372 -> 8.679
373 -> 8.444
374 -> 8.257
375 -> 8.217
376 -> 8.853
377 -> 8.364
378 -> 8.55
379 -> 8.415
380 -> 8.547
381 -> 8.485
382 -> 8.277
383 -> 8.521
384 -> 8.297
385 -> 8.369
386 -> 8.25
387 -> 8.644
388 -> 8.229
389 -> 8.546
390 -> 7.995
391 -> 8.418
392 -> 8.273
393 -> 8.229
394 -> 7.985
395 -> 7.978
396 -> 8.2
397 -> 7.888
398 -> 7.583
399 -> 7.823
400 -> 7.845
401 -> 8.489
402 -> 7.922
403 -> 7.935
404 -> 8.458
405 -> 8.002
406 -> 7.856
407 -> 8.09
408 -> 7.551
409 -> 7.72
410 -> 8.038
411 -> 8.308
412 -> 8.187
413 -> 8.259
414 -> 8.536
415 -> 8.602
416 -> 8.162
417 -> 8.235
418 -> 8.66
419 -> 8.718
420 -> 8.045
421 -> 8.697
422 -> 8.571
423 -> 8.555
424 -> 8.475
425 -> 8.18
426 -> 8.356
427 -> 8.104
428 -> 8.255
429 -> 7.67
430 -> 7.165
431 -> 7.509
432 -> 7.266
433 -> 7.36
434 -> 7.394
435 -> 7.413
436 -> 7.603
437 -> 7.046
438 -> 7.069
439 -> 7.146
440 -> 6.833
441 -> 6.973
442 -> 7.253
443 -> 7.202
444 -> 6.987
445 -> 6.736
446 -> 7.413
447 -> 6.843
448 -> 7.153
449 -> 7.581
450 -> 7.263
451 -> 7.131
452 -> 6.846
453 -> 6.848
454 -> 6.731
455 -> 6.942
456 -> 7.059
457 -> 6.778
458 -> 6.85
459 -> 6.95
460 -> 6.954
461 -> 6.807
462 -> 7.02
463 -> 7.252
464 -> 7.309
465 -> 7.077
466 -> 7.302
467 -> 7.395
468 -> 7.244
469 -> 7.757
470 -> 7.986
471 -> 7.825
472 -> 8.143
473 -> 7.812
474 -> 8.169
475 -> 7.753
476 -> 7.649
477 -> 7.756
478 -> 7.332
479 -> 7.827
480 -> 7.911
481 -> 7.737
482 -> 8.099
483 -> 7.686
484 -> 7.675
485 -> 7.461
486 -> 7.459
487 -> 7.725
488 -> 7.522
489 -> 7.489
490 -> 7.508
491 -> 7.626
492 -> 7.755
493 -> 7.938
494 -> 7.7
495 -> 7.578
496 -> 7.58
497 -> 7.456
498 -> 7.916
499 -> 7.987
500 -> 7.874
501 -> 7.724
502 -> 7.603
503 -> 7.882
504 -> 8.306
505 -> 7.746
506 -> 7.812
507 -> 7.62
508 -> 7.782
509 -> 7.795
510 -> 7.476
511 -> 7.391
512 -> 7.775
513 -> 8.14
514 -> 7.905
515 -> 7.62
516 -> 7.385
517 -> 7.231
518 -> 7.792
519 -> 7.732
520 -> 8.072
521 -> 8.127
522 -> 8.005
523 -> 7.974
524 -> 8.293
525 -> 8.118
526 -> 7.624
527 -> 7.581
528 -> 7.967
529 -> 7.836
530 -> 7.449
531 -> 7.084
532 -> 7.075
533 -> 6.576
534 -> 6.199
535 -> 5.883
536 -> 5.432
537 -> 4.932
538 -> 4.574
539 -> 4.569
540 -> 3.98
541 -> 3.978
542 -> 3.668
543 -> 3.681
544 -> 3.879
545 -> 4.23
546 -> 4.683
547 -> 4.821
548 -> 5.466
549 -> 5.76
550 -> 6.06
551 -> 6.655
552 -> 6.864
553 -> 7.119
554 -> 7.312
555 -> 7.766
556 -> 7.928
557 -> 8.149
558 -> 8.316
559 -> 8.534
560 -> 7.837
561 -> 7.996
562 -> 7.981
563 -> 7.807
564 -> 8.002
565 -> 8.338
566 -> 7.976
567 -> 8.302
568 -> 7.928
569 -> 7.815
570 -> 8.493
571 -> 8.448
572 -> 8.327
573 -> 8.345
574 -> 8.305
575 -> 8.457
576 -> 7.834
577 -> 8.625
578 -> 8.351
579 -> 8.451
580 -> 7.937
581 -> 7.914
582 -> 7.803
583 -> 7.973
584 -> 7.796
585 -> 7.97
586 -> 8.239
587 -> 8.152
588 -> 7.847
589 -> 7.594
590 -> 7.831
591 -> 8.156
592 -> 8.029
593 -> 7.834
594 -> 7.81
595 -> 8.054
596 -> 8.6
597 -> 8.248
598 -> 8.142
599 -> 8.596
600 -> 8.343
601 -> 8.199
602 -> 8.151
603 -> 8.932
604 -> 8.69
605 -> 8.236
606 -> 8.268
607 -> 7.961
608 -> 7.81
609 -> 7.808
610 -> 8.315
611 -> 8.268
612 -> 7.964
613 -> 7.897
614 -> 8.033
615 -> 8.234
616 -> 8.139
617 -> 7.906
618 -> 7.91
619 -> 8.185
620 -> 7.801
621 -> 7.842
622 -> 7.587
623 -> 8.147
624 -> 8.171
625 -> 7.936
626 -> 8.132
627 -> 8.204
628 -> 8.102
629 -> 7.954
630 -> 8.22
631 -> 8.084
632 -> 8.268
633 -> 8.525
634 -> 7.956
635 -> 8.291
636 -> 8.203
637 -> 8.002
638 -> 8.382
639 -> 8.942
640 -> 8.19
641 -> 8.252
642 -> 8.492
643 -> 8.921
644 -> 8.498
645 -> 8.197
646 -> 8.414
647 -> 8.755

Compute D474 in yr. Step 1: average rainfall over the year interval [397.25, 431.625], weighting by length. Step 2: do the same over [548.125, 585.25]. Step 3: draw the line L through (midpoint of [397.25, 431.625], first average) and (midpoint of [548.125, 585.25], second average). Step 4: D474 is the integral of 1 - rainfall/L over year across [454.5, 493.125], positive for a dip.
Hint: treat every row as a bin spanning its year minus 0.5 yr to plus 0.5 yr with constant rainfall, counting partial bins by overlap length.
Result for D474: 2.5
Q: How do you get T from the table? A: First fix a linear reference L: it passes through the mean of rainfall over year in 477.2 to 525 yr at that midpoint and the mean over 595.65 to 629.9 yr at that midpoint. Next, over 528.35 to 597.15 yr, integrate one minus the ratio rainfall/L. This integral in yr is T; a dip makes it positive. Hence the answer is 7.1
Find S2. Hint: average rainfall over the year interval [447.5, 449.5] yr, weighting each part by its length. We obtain 7.37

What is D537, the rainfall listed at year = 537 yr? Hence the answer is 4.932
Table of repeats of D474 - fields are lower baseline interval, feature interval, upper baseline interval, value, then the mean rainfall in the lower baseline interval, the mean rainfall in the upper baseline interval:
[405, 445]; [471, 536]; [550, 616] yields 2.4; 7.84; 8.05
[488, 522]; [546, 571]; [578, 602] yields 1.6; 7.74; 8.07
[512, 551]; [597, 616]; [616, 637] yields -1.2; 6.43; 8.07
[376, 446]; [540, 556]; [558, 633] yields 5.1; 7.99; 8.12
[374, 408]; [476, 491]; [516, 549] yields -1.5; 8.22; 6.28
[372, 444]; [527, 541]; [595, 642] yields 3.5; 8.04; 8.18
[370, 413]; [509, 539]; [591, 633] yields 3.4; 8.22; 8.13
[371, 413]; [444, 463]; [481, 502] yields 2.1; 8.22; 7.69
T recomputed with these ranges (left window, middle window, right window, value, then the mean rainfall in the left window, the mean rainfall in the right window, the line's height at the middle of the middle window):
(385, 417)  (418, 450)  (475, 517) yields 1.5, 8.13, 7.71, 7.99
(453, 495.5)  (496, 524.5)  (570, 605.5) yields -0.3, 7.48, 8.18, 7.7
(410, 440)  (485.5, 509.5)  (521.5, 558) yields -2.9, 7.97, 6.28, 6.9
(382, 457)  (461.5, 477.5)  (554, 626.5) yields 0.6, 7.81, 8.1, 7.9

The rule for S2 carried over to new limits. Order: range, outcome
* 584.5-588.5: 8.05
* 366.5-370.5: 8.41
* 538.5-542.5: 4.05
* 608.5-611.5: 8.13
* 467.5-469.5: 7.5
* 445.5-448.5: 7.14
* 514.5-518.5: 7.51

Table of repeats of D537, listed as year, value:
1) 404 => 8.458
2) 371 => 8.422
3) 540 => 3.98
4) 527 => 7.581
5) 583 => 7.973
